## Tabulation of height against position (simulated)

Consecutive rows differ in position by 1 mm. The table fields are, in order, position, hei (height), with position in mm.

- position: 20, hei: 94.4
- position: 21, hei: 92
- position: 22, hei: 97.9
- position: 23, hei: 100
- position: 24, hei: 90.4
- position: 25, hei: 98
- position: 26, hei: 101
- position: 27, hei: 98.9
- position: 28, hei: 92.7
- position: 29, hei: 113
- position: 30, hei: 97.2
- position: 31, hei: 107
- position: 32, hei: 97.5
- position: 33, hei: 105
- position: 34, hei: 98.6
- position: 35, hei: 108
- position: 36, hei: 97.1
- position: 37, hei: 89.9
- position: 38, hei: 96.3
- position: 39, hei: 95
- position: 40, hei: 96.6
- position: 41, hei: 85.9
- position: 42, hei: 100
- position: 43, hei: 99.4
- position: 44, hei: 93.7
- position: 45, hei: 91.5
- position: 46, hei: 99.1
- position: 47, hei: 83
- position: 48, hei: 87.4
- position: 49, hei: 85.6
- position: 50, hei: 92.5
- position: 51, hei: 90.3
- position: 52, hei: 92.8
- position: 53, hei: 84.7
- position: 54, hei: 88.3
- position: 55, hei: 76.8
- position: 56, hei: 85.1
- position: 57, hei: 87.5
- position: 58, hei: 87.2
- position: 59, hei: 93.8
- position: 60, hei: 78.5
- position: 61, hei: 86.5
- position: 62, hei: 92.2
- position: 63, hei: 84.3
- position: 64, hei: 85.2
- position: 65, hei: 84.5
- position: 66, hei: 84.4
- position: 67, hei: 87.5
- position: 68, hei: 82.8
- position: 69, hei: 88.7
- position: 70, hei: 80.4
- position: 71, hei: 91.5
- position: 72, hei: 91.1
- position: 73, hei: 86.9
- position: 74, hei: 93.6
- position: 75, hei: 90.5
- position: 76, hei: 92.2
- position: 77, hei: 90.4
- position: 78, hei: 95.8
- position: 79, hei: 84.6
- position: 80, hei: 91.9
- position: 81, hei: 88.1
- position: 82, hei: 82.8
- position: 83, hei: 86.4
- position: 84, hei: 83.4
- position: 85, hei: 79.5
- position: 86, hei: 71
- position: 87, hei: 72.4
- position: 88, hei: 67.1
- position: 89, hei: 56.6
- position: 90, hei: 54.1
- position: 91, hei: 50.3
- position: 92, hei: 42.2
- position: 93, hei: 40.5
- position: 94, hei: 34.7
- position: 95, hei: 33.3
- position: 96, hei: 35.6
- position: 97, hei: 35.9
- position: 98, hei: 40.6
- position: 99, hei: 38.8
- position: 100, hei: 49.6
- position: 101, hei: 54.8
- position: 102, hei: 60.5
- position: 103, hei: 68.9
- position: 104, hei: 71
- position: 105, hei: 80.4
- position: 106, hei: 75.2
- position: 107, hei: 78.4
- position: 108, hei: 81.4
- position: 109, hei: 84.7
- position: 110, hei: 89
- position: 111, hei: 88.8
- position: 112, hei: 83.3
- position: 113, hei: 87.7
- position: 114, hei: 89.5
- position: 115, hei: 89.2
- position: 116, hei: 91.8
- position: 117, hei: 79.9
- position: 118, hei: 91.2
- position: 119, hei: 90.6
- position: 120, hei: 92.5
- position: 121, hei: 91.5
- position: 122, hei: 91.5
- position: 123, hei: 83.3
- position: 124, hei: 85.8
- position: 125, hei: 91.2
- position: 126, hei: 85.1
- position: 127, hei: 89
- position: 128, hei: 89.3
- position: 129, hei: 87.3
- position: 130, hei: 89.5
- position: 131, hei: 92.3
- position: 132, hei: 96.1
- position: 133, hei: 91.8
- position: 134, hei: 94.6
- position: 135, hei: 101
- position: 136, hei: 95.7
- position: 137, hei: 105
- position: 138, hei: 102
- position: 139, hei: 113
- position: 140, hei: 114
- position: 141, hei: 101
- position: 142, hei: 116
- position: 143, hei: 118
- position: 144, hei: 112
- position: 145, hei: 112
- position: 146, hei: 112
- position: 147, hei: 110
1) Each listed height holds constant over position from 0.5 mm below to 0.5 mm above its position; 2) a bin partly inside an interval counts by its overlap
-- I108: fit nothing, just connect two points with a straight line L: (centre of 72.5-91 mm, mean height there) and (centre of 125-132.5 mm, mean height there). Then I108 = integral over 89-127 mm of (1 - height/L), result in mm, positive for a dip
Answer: 6.89 mm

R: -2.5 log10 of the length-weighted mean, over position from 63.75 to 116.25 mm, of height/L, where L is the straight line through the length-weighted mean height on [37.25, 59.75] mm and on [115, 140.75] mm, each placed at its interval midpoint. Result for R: 0.238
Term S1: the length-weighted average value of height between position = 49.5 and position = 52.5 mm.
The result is 91.9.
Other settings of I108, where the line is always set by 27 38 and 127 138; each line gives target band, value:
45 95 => 8.76 mm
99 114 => 3.34 mm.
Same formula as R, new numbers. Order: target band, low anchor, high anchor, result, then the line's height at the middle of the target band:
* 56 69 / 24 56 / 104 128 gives 0.07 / 92.2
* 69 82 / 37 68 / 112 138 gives 0.00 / 89.7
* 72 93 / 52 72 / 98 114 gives 0.04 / 79.7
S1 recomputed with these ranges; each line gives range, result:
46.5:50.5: 87.1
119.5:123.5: 89.7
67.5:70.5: 84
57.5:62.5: 87.6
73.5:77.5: 91.7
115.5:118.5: 87.6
